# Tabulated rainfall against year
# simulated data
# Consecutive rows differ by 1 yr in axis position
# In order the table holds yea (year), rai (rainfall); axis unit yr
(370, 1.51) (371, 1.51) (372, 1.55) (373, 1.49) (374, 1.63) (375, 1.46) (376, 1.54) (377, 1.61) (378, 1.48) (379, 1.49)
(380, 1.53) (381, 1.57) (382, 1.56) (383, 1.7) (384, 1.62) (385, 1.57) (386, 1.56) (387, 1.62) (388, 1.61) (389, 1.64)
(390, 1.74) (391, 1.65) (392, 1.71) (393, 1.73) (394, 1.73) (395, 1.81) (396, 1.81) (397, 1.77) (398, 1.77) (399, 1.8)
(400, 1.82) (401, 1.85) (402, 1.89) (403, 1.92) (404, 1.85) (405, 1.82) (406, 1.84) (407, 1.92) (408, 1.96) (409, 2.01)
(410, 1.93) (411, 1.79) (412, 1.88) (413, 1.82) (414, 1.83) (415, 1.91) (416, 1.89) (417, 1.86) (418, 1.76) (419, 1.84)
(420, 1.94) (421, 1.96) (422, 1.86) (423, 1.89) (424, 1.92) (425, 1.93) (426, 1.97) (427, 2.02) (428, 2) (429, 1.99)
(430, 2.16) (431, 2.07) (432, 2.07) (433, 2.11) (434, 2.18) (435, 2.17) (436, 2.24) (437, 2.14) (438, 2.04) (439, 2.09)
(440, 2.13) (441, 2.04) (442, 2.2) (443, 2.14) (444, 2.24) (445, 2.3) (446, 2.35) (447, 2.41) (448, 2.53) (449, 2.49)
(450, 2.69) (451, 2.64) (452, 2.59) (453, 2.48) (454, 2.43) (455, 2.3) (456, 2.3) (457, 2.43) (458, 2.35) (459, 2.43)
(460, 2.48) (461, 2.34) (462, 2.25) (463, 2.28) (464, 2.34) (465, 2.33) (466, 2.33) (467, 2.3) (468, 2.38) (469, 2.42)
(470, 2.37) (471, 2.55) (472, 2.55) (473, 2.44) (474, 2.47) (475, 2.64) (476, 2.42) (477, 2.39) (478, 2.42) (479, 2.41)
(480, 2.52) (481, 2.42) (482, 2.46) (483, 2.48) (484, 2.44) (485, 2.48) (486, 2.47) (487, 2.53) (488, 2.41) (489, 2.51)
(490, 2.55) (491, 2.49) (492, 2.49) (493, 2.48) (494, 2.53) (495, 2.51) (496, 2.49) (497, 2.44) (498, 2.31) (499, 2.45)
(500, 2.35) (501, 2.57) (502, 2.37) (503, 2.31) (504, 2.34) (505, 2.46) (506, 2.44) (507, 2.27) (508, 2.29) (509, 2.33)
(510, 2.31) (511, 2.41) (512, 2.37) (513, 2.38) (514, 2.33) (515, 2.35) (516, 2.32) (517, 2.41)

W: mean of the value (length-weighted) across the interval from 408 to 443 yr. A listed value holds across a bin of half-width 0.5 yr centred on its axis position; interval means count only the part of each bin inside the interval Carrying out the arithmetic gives 1.99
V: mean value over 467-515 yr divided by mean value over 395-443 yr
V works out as 1.25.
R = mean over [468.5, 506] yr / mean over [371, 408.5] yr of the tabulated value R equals 1.45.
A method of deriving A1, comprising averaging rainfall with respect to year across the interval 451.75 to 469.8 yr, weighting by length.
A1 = 2.37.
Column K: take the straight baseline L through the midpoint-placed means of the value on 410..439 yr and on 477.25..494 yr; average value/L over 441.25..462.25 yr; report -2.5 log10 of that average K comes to -0.09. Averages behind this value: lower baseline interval 1.97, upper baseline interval 2.47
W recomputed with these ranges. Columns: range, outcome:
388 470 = 2.08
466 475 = 2.44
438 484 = 2.39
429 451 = 2.23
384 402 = 1.72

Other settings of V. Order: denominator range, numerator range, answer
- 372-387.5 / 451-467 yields 1.53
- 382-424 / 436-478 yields 1.31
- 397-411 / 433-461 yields 1.24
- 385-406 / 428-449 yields 1.25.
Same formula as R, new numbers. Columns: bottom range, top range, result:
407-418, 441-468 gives 1.26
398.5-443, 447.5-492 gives 1.24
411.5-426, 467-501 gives 1.31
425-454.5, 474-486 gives 1.10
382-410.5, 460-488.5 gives 1.37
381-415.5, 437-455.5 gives 1.31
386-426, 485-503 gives 1.35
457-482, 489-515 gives 1.00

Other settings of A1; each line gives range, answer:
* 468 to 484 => 2.46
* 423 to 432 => 2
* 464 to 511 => 2.43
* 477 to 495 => 2.47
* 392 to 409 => 1.83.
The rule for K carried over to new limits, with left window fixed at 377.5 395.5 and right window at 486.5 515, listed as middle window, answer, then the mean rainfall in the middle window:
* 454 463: -0.113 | 2.36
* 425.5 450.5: -0.106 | 2.19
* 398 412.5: -0.069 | 1.87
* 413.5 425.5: -0.015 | 1.88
